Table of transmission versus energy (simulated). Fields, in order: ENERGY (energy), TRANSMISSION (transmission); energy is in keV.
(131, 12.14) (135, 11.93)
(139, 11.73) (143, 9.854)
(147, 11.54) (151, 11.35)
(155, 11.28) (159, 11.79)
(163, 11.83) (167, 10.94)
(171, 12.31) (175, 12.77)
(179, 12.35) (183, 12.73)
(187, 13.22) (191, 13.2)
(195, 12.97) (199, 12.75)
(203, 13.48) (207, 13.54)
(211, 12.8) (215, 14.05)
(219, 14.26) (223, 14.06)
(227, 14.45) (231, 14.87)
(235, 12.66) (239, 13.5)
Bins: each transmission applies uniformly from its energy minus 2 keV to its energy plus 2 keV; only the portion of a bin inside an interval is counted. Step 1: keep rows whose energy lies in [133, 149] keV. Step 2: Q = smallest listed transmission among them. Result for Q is 9.854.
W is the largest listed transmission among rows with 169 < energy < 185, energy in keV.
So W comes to 12.77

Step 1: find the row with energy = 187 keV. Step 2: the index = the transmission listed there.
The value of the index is 13.22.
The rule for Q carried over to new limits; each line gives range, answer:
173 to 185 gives 12.35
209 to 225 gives 12.8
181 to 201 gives 12.73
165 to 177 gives 10.94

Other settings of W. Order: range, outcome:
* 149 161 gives 11.79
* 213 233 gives 14.87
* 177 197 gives 13.22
